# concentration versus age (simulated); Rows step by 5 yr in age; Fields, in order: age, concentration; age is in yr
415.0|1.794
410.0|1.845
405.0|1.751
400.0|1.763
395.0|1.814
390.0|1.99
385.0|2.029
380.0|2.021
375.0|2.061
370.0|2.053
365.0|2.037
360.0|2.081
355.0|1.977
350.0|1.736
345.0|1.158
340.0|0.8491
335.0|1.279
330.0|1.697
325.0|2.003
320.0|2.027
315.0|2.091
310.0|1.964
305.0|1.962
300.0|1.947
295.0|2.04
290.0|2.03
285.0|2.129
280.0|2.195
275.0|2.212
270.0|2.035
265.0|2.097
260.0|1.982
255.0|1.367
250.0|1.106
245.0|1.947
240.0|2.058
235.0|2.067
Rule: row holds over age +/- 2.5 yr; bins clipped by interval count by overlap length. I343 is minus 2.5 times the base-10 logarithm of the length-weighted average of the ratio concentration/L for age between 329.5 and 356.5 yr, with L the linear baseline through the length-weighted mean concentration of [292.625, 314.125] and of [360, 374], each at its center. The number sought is 0.394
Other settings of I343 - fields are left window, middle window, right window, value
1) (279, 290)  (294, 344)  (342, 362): 0.10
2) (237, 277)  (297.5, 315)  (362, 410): -0.05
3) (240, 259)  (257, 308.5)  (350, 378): -0.20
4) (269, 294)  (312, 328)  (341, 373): -0.04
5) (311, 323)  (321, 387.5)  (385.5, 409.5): 0.10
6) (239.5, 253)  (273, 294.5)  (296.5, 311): -0.15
